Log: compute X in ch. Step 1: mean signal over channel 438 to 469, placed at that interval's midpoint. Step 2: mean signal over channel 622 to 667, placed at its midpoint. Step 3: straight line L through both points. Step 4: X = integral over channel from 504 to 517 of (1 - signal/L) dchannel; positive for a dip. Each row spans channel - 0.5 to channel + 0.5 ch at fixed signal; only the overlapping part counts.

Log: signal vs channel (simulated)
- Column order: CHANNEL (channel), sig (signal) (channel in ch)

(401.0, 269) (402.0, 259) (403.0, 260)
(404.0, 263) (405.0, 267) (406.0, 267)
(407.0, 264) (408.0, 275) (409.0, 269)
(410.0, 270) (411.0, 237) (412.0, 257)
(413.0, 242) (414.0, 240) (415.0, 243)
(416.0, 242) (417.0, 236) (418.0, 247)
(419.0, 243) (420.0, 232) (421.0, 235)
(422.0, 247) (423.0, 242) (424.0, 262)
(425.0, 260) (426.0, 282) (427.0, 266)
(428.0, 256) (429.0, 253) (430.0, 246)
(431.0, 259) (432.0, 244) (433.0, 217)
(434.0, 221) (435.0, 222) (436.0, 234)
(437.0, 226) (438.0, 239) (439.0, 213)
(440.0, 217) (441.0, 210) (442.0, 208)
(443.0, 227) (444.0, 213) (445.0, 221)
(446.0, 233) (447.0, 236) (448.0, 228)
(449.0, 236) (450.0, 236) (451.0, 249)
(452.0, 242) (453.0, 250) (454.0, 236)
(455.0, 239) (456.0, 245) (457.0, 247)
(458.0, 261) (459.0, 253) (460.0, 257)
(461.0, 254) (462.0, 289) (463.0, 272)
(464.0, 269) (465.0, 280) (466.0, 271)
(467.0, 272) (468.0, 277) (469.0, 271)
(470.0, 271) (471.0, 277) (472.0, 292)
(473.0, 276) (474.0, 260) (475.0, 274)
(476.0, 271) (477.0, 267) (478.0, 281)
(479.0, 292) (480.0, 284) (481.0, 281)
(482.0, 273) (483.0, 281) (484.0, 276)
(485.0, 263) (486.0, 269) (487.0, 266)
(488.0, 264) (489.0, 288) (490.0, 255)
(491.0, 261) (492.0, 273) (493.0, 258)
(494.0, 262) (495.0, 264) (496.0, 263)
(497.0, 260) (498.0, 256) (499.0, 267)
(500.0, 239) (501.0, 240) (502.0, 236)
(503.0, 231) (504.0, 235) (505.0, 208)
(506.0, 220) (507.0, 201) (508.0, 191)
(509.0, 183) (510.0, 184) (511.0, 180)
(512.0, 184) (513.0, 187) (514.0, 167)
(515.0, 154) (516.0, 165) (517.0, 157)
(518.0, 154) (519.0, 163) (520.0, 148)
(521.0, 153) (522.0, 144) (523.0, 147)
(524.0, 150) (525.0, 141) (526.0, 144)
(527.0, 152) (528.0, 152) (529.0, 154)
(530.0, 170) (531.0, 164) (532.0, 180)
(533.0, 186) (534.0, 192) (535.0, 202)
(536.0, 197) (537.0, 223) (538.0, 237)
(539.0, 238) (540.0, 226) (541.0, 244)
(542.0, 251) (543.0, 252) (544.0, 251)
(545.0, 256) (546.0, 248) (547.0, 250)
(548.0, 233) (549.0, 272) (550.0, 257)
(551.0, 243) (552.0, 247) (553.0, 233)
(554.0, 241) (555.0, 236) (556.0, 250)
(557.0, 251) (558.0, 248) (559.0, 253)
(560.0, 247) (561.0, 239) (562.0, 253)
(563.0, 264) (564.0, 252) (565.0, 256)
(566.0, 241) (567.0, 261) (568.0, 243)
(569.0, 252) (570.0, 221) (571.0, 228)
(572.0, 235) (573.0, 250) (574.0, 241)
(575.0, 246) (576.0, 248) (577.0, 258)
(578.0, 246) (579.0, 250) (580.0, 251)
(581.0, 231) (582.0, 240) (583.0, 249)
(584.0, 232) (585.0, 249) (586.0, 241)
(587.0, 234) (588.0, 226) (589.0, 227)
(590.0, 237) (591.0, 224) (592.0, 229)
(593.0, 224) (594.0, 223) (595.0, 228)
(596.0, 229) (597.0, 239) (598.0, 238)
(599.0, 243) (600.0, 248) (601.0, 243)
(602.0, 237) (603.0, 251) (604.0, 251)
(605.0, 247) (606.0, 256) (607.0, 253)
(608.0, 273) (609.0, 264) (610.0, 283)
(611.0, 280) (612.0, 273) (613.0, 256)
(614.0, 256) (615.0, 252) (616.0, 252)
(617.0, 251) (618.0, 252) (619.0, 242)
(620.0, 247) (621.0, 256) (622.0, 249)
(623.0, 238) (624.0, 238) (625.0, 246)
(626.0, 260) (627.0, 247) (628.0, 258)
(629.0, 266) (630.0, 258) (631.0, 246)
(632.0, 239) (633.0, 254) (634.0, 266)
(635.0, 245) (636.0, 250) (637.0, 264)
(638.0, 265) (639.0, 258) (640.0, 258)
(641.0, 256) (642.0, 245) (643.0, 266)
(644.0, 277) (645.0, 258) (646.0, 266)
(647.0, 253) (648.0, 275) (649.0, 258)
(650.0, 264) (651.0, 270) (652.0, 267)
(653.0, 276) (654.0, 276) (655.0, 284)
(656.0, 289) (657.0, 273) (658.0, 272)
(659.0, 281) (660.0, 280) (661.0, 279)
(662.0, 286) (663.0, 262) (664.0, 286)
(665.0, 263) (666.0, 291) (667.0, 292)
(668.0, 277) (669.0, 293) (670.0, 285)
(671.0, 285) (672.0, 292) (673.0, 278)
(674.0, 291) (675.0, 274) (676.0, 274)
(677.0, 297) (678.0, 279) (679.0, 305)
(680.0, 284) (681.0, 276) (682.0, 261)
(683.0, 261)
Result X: 3.3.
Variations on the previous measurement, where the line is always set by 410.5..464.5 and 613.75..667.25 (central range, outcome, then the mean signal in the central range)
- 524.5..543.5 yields 4.3 ch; 195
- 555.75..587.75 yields 1.2 ch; 245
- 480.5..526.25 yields 5.7 ch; 217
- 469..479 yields -1.2 ch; 275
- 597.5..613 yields 0.2 ch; 256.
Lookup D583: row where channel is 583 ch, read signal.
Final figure 249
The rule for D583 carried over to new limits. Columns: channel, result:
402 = 259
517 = 157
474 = 260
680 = 284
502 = 236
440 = 217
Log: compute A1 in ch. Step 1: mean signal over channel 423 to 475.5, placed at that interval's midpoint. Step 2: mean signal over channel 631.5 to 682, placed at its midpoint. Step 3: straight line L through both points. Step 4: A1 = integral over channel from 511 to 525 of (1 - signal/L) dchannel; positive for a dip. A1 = 5.3 ch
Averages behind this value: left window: 249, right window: 273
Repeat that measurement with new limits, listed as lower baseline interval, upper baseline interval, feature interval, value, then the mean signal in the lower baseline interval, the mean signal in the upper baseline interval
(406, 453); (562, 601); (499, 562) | 8.8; 241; 241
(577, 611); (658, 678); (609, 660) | 0.8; 243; 282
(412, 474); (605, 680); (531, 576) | 3.4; 247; 267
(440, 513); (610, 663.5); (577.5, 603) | 2.1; 250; 261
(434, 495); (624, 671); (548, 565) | 0.8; 256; 267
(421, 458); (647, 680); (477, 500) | -2.0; 238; 279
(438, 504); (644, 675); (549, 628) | 6.7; 256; 277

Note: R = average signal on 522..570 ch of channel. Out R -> 222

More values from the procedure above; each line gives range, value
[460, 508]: 263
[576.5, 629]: 246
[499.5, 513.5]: 208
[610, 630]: 254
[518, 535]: 160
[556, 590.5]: 244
